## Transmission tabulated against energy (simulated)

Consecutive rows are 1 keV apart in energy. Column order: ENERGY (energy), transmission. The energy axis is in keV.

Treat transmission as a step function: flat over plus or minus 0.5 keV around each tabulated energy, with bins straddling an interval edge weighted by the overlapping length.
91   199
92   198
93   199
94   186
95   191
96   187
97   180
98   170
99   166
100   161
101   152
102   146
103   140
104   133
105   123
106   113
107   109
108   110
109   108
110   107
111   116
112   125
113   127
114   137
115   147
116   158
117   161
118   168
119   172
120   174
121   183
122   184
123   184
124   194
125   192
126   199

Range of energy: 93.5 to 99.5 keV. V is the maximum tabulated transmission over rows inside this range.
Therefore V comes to 191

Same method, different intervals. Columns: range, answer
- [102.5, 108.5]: 140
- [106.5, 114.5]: 137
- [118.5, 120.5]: 174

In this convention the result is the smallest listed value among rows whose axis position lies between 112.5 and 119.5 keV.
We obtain 127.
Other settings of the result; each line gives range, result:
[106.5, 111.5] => 107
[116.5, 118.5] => 161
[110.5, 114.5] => 116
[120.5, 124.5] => 183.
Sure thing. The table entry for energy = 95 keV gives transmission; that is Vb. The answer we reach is 191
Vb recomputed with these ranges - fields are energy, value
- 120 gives 174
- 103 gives 140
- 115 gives 147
